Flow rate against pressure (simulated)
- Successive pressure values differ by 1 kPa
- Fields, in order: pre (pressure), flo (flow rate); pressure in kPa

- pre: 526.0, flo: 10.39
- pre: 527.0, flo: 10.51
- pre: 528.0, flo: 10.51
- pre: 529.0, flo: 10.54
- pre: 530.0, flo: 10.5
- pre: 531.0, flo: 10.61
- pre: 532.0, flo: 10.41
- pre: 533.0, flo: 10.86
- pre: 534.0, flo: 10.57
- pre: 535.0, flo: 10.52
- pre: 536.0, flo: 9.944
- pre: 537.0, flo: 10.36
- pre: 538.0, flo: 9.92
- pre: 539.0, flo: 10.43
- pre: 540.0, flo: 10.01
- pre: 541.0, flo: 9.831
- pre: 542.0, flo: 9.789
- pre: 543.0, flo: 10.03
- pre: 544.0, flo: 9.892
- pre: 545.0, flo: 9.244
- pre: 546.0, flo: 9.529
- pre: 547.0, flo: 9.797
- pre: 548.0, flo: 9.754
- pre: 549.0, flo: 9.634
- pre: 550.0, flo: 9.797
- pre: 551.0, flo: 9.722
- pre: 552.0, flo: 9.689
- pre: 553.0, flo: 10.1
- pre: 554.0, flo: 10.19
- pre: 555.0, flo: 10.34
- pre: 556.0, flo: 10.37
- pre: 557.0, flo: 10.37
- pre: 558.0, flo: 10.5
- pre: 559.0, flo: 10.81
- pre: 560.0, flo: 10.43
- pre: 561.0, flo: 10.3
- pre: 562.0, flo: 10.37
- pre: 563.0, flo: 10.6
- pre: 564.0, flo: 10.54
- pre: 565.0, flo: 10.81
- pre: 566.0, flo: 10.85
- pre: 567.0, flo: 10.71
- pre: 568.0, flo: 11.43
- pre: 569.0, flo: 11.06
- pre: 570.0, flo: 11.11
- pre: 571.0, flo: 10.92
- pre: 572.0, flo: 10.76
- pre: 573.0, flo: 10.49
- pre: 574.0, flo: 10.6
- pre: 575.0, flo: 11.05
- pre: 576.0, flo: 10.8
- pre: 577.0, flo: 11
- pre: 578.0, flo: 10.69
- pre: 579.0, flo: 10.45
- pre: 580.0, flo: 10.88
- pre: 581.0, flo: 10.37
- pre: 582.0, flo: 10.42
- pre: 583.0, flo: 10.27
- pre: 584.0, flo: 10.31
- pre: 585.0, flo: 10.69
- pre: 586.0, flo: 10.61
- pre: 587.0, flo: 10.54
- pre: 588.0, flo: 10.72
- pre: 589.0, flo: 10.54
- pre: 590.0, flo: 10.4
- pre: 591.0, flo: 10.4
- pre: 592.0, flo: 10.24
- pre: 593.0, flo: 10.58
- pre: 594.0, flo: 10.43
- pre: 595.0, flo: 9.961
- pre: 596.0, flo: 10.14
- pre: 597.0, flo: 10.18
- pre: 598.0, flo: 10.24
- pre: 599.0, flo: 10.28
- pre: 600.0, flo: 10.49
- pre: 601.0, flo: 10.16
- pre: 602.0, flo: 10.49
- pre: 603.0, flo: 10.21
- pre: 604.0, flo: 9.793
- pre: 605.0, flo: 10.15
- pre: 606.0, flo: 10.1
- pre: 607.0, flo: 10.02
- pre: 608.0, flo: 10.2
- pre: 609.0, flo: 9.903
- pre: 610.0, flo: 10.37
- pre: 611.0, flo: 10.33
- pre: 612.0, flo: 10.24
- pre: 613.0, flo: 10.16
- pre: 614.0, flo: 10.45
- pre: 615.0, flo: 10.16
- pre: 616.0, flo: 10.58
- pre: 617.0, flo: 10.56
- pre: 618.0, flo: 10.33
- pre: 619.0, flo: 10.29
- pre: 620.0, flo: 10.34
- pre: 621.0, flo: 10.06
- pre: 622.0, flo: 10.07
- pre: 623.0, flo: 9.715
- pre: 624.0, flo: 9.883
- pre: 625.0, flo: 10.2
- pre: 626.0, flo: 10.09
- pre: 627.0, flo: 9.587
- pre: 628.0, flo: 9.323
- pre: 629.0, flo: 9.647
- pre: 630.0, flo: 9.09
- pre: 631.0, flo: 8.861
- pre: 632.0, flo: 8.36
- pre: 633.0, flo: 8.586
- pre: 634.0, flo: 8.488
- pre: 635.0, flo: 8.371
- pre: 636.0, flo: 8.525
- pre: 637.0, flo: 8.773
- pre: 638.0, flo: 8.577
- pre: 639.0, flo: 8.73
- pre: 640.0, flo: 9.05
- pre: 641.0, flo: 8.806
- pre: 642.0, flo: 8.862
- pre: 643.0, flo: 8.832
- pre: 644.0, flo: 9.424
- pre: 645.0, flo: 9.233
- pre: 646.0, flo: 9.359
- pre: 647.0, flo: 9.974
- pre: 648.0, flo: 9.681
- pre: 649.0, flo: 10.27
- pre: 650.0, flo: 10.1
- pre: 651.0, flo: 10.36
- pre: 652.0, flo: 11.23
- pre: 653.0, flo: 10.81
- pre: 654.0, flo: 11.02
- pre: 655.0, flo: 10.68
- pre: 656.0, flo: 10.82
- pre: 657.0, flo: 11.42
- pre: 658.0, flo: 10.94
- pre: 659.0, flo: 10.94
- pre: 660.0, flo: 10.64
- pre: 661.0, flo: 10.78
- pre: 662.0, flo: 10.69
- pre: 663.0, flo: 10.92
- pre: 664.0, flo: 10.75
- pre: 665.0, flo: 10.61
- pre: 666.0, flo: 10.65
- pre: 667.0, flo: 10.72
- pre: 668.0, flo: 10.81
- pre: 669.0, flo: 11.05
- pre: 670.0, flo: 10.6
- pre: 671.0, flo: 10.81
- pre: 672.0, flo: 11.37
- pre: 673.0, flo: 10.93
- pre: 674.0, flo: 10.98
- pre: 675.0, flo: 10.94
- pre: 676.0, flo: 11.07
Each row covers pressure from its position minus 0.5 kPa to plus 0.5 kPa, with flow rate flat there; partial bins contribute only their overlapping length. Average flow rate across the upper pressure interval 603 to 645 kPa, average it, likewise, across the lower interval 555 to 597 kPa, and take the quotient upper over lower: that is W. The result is 0.9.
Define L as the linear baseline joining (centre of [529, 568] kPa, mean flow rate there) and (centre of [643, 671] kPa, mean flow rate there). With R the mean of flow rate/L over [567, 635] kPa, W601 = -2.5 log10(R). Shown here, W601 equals 0.015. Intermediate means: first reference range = 10.2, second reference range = 10.5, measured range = 10.2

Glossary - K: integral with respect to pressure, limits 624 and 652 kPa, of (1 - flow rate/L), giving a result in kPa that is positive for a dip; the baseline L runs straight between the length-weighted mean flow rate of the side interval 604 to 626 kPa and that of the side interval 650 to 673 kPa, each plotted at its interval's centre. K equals 3.3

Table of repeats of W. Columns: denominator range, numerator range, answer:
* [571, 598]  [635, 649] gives 0.86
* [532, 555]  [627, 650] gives 0.91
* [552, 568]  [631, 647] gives 0.84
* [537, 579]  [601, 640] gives 0.94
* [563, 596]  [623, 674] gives 0.94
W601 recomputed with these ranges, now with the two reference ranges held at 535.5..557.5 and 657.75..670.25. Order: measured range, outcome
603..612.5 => 0.027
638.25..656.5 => 0.088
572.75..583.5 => -0.050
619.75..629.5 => 0.066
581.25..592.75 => -0.025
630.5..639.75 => 0.224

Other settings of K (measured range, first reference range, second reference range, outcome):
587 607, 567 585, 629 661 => 0.23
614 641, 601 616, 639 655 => 1.42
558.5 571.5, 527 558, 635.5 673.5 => -0.80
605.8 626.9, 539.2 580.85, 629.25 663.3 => -0.48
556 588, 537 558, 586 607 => -1.71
